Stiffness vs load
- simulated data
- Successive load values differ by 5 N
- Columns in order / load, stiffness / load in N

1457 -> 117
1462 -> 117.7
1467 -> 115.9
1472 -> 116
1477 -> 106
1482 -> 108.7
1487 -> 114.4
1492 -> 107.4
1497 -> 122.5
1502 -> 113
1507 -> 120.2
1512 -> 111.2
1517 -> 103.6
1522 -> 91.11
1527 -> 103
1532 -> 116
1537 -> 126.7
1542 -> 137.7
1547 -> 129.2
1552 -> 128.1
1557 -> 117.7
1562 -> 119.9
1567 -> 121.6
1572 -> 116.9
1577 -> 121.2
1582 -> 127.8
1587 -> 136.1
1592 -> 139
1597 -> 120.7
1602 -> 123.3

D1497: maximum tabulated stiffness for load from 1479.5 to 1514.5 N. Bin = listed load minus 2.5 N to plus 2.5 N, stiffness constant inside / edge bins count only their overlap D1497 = 122.5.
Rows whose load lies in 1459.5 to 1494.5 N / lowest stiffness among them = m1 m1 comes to 106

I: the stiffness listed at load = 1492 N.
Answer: 107.4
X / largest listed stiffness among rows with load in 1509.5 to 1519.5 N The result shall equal 111.2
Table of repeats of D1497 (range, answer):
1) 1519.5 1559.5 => 137.7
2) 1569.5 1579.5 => 121.2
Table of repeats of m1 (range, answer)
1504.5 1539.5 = 91.11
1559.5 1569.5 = 119.9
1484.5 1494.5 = 107.4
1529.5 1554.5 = 116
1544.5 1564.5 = 117.7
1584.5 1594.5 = 136.1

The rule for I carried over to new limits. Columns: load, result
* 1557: 117.7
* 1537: 126.7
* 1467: 115.9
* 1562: 119.9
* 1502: 113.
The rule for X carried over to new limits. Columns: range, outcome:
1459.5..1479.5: 117.7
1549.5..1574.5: 128.1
